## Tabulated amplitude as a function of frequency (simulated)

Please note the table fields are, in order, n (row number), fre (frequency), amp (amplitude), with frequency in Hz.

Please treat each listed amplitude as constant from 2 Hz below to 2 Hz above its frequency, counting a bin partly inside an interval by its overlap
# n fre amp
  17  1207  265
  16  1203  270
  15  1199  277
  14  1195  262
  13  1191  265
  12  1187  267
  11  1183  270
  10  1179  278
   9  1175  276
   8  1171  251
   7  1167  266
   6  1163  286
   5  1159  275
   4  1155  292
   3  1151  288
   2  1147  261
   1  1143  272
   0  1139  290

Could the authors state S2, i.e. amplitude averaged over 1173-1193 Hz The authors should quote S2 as 271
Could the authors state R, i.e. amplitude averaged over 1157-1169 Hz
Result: 276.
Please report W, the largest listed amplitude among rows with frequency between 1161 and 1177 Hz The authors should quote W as 286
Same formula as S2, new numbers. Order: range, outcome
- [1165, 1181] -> 268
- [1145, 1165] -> 280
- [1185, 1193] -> 266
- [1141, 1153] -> 274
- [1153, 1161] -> 284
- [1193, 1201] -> 270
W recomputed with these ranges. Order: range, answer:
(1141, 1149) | 272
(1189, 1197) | 265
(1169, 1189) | 278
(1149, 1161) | 292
